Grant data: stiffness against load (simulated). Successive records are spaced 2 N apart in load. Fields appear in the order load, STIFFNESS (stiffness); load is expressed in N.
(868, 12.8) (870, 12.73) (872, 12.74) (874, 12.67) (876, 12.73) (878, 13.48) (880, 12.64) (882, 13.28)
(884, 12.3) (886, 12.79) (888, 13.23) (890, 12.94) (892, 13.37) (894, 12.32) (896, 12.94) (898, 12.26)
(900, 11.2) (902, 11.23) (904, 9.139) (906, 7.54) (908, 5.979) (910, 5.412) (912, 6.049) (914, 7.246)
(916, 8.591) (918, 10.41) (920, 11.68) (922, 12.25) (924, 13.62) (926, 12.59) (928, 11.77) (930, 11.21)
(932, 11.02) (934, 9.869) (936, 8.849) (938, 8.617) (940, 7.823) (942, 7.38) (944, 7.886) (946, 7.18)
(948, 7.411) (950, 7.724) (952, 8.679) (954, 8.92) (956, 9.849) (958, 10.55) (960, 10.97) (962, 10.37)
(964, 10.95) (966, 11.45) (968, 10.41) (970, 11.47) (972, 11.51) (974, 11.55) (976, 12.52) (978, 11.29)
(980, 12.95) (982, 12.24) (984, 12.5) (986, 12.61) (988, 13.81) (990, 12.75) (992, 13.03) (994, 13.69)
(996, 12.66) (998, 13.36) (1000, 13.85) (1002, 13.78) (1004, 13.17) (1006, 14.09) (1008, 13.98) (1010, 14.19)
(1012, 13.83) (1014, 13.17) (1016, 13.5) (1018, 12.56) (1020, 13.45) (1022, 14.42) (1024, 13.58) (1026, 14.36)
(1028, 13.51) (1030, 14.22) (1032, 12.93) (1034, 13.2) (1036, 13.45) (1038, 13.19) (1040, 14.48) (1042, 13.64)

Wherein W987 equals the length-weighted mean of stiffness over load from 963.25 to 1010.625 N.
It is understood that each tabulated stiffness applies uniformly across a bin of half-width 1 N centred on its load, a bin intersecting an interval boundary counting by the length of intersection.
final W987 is 12.7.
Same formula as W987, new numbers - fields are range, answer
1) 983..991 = 12.9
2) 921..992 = 10.7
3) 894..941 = 9.93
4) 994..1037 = 13.6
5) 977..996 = 12.8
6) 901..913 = 7.56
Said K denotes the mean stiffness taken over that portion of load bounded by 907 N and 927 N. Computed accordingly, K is 9.38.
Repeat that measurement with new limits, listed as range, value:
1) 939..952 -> 7.65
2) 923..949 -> 9.63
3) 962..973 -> 11.1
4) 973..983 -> 12.1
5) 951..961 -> 9.79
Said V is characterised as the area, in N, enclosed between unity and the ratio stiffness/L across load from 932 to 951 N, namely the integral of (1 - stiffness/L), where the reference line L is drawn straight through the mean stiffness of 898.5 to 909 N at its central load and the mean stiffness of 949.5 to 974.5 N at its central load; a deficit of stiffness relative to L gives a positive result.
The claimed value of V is 3.2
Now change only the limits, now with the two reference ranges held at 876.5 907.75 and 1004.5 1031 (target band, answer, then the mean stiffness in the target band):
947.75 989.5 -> 6.48 N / 11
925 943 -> 3.75 N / 9.9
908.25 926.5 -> 4.11 N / 9.53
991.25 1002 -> 0.06 N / 13.4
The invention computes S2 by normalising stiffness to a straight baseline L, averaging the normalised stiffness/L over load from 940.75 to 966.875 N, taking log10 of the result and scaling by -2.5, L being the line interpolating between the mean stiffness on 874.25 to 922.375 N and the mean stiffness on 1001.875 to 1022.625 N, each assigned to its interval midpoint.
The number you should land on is 0.316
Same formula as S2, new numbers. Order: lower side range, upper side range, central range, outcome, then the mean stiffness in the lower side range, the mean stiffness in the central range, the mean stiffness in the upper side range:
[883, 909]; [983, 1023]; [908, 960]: 0.286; 11.3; 9.27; 13.4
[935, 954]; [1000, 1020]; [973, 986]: -0.114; 8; 12.2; 13.6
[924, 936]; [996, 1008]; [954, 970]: 0.164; 11.3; 10.6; 13.6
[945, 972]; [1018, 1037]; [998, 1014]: -0.113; 9.75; 13.8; 13.6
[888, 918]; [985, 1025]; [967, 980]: 0.072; 9.87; 11.6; 13.5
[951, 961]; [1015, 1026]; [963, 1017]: -0.086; 9.79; 12.8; 13.6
